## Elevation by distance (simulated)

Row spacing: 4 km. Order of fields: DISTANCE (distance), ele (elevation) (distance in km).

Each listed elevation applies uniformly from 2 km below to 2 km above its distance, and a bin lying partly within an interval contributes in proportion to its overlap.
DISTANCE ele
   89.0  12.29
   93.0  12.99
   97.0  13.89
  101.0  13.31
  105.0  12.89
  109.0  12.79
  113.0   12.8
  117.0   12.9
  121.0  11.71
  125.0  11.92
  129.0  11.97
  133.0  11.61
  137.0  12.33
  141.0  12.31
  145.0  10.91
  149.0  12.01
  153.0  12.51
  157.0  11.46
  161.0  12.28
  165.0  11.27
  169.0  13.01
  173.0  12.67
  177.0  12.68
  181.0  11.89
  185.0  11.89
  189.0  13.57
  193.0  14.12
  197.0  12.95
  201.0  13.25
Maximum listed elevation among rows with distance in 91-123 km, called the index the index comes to 13.89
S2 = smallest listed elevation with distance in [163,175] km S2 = 11.27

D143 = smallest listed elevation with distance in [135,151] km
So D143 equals 10.91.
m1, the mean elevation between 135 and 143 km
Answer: 12.3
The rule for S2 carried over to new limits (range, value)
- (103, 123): 11.71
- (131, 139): 11.61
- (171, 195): 11.89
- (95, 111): 12.79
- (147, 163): 11.46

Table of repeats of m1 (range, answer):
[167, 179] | 12.8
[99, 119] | 12.9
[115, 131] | 12.1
